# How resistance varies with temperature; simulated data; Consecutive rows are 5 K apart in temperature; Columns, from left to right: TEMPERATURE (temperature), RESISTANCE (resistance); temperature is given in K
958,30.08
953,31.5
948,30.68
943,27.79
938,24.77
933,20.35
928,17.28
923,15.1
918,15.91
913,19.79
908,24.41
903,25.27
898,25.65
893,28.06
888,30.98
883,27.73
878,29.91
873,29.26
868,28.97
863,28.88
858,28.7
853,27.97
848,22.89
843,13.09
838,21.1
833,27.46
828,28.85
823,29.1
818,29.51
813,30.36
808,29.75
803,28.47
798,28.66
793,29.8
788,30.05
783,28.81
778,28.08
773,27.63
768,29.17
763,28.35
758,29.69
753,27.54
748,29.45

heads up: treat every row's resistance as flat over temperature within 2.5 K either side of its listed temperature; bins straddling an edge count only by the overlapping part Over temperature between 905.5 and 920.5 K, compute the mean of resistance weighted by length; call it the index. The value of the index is 20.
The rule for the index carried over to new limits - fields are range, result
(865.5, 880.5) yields 29.4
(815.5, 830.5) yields 29.2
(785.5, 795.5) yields 29.9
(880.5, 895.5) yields 28.9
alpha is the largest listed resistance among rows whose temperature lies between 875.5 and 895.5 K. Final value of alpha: 30.98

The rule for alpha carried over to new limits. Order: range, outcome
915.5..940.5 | 24.77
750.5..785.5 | 29.69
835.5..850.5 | 22.89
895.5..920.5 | 25.65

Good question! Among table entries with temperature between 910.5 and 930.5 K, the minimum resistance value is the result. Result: 15.1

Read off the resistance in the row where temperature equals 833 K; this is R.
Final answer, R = 27.46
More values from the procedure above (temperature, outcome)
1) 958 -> 30.08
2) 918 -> 15.91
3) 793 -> 29.8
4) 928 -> 17.28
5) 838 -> 21.1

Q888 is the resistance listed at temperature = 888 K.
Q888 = 30.98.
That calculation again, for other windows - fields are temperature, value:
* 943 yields 27.79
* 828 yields 28.85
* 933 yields 20.35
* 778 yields 28.08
